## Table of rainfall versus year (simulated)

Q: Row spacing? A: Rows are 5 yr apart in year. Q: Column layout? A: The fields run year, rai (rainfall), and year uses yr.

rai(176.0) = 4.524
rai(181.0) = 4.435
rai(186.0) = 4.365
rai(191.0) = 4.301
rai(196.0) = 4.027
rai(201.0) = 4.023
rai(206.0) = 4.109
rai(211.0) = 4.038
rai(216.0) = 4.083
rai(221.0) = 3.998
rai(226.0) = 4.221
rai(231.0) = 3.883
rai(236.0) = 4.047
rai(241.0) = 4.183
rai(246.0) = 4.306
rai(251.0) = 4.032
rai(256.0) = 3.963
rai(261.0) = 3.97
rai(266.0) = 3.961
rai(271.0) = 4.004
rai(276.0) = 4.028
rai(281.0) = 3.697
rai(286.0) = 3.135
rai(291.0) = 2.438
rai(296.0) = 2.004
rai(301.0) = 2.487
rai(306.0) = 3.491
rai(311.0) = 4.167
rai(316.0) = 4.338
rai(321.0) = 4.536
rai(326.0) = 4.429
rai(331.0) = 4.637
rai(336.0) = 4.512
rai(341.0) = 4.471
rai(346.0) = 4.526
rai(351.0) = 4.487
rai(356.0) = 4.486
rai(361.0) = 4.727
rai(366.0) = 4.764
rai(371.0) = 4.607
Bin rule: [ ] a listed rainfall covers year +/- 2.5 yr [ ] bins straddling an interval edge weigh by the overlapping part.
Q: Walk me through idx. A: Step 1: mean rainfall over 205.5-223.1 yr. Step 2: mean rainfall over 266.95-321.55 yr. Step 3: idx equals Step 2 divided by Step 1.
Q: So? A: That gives 0.9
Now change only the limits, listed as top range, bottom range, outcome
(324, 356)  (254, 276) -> 1.13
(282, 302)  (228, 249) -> 0.63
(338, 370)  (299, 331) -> 1.15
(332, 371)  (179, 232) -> 1.10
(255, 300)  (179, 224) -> 0.82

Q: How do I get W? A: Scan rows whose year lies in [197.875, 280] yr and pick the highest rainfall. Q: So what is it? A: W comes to 4.306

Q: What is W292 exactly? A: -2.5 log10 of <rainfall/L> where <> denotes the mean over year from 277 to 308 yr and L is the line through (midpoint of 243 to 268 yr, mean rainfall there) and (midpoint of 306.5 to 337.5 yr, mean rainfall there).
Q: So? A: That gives 0.40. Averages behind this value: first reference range 4.05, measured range 2.92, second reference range 4.37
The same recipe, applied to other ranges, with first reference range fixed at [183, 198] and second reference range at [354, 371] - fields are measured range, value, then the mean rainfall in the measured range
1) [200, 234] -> 0.07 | 4.05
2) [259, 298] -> 0.29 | 3.42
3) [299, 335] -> 0.13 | 4.05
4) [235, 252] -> 0.05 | 4.16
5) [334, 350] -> 0.03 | 4.5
